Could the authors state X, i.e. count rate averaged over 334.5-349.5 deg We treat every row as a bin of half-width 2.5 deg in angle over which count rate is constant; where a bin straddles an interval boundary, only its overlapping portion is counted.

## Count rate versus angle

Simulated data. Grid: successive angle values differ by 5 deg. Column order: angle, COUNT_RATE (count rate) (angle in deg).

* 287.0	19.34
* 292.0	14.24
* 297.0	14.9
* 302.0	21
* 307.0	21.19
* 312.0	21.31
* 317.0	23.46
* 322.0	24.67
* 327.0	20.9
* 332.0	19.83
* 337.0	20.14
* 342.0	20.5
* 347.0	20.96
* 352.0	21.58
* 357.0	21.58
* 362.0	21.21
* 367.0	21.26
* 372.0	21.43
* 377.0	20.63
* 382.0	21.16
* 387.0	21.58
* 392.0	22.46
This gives 20.5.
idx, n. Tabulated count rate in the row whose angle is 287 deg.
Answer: 19.34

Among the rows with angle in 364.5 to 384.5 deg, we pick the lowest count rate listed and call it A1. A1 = 20.63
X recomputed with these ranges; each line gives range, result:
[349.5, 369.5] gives 21.4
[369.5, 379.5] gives 21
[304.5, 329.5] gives 22.3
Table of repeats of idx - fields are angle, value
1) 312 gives 21.31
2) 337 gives 20.14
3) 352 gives 21.58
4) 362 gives 21.21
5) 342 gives 20.5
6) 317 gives 23.46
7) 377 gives 20.63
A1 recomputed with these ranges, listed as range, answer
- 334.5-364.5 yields 20.14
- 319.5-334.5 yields 19.83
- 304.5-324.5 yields 21.19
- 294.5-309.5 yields 14.9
